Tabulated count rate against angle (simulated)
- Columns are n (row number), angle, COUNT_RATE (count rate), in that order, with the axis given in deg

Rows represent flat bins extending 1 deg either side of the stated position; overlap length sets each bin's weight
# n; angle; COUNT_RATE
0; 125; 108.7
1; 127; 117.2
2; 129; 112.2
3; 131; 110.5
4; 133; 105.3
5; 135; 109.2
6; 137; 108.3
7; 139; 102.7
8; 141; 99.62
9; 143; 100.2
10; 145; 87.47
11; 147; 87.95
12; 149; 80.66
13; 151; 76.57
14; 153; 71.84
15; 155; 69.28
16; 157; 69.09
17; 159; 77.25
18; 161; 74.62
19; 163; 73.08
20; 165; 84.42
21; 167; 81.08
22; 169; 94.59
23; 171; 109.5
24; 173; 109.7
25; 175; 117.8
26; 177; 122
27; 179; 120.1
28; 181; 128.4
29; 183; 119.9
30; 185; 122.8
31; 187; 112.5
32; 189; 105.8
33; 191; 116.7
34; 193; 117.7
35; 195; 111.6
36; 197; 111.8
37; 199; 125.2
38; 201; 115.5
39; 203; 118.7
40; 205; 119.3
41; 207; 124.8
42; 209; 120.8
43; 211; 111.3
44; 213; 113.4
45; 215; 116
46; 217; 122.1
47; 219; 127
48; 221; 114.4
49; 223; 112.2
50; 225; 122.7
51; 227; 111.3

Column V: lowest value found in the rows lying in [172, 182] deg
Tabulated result 109.7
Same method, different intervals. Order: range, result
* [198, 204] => 115.5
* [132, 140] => 102.7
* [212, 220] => 113.4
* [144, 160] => 69.09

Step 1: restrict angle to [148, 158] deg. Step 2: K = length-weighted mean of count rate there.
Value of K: 73.5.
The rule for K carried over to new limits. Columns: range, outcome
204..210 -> 122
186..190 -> 109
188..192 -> 111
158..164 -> 75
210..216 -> 114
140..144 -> 99.9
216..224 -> 119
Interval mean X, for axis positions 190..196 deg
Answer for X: 115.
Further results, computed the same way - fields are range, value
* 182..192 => 116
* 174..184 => 122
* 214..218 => 119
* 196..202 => 118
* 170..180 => 116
